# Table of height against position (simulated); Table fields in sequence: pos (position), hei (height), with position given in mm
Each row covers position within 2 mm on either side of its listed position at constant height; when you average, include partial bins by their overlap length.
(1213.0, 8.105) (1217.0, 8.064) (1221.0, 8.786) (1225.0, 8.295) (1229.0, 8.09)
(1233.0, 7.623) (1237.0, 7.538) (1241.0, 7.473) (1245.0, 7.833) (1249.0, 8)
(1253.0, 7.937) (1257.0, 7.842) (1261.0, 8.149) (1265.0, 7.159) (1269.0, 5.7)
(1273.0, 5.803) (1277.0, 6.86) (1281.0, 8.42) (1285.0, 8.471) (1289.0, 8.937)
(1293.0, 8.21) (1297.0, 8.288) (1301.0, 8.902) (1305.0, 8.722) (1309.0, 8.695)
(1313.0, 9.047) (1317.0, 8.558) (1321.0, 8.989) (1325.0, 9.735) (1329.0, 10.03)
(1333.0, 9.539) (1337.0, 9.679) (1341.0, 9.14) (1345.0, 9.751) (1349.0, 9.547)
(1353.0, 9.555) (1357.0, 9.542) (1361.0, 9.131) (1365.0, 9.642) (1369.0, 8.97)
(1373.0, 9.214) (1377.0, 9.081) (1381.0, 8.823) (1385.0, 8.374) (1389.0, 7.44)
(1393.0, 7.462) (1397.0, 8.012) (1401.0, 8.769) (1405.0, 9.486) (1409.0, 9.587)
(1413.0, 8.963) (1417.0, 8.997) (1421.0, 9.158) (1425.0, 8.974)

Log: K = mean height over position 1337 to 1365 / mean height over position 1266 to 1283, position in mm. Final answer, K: 1.41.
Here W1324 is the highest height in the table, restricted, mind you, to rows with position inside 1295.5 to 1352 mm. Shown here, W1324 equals 10.03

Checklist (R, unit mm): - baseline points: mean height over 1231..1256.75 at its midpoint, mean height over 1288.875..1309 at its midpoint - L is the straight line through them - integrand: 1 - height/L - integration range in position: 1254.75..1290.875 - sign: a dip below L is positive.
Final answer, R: 3.1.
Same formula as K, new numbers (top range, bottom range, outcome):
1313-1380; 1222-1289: 1.23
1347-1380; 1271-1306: 1.16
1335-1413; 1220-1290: 1.17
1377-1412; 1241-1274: 1.16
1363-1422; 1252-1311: 1.12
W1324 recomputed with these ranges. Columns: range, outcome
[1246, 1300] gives 8.937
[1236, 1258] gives 8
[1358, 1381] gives 9.642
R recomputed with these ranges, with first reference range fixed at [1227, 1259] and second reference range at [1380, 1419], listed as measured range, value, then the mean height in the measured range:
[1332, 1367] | -4.92 mm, 9.5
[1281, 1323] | -3.00 mm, 8.67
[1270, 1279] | 1.91 mm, 6.26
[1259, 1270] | 1.08 mm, 7.12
